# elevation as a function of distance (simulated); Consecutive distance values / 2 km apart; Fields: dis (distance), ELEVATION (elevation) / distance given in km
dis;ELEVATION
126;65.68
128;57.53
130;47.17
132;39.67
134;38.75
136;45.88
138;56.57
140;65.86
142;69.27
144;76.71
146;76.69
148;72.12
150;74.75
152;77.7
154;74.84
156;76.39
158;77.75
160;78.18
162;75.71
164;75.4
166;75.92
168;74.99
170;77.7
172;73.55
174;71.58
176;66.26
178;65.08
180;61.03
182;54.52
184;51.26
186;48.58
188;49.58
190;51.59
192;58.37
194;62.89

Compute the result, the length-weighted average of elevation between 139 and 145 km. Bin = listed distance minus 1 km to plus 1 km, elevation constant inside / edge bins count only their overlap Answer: 70.6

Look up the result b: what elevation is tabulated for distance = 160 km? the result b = 78.18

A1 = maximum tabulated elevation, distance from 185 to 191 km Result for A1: 51.59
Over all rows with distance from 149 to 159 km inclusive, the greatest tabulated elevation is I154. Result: 77.75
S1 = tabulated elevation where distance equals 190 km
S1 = 51.59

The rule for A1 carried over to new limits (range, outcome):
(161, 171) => 77.7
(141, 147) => 76.71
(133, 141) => 65.86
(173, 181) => 71.58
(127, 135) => 57.53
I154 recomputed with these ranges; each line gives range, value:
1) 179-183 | 61.03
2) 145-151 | 76.69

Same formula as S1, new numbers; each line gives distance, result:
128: 57.53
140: 65.86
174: 71.58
